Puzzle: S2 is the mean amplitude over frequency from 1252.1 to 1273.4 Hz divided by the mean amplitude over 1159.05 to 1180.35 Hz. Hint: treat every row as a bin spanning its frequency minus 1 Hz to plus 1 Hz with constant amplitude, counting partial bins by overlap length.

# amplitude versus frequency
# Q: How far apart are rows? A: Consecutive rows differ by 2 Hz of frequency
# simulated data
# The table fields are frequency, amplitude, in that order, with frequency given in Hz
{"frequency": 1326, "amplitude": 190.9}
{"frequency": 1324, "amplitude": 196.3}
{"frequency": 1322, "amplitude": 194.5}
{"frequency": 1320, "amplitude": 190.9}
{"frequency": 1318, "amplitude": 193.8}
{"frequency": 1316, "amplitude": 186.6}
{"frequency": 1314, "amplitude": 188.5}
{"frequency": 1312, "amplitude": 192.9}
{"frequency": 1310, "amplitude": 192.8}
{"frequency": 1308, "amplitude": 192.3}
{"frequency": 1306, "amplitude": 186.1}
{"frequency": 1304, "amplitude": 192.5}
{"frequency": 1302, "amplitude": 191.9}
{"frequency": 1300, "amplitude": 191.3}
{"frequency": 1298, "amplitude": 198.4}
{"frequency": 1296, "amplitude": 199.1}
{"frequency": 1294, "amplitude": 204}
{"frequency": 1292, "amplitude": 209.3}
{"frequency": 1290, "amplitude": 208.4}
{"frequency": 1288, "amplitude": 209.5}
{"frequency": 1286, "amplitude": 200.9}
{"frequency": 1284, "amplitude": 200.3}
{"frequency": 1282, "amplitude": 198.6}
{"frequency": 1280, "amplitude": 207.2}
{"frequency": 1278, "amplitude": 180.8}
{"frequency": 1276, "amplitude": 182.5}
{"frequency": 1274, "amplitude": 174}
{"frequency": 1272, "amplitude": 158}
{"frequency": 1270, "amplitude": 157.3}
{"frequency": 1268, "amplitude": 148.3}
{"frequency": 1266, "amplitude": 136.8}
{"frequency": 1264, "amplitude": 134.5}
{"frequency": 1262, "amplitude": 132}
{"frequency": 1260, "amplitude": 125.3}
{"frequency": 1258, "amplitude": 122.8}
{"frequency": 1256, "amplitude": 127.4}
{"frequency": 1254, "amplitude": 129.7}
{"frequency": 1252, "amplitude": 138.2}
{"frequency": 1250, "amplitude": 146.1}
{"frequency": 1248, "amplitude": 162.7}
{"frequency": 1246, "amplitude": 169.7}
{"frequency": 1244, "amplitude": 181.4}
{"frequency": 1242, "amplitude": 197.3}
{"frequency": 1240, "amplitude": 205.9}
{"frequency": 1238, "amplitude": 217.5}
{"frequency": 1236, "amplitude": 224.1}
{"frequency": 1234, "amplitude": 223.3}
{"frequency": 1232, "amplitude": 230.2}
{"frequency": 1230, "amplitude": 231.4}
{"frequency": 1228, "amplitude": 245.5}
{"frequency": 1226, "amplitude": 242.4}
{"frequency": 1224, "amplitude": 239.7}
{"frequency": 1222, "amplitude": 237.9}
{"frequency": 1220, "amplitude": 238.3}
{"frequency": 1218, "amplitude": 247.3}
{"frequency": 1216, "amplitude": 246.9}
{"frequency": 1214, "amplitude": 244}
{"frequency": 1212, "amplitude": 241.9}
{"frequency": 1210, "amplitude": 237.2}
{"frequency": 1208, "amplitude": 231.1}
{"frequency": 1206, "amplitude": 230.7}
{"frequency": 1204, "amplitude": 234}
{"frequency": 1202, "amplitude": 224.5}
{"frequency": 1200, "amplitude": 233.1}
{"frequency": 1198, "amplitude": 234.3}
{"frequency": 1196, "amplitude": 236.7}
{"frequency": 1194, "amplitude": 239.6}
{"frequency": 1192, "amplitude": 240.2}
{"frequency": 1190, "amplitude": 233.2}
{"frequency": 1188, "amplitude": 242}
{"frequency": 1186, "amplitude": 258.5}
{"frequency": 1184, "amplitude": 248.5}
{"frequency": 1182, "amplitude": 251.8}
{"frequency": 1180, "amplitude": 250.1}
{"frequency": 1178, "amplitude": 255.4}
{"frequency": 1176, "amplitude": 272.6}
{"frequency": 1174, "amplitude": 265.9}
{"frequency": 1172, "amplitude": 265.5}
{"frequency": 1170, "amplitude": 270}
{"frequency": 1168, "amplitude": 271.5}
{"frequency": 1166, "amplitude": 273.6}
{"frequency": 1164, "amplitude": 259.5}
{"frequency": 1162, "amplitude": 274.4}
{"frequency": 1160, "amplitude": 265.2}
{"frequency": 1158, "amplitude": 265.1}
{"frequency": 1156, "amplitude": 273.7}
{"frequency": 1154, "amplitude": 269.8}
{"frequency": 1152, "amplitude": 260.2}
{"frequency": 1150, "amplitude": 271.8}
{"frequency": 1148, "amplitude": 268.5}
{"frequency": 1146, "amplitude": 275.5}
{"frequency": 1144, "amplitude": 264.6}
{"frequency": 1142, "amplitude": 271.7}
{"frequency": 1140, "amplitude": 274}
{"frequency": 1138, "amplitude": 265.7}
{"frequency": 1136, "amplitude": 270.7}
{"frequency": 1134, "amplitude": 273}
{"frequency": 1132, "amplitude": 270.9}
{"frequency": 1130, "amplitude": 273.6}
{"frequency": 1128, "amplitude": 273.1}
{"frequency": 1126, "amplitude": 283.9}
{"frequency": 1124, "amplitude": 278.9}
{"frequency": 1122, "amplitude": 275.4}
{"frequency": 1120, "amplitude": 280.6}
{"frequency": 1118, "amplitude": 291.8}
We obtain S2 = 0.5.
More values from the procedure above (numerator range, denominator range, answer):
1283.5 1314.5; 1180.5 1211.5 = 0.83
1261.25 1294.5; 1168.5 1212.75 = 0.73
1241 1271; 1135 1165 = 0.55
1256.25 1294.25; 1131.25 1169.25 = 0.64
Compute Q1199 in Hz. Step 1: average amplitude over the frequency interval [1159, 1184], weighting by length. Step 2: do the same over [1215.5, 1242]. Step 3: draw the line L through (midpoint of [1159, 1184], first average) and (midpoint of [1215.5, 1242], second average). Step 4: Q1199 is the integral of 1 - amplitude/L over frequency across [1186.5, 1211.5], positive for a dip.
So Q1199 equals 1.3 Hz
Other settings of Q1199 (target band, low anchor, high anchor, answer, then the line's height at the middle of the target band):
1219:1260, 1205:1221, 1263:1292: 4.34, 215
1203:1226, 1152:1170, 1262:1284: -1.98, 220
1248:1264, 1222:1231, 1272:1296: 6.16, 217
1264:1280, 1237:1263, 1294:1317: 0.79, 172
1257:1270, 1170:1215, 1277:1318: 4.71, 212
